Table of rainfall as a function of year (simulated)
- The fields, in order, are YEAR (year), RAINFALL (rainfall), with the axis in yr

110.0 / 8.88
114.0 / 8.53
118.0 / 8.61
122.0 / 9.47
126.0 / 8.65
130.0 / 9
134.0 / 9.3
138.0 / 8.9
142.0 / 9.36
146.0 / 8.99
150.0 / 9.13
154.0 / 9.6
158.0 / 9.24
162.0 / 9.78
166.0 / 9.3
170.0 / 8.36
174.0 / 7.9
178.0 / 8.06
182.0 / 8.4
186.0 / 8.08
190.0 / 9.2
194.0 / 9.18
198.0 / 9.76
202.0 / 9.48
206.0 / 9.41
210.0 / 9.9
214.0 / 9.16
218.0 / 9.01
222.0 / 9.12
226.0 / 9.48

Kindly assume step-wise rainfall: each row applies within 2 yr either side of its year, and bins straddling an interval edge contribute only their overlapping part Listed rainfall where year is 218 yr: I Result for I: 9.01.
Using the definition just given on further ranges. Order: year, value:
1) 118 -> 8.61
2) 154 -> 9.6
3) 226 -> 9.48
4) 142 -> 9.36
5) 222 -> 9.12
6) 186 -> 8.08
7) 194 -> 9.18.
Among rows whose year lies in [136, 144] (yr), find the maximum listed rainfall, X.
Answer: 9.36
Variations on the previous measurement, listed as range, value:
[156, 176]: 9.78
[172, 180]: 8.06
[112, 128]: 9.47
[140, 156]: 9.6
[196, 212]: 9.9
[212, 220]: 9.16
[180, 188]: 8.4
